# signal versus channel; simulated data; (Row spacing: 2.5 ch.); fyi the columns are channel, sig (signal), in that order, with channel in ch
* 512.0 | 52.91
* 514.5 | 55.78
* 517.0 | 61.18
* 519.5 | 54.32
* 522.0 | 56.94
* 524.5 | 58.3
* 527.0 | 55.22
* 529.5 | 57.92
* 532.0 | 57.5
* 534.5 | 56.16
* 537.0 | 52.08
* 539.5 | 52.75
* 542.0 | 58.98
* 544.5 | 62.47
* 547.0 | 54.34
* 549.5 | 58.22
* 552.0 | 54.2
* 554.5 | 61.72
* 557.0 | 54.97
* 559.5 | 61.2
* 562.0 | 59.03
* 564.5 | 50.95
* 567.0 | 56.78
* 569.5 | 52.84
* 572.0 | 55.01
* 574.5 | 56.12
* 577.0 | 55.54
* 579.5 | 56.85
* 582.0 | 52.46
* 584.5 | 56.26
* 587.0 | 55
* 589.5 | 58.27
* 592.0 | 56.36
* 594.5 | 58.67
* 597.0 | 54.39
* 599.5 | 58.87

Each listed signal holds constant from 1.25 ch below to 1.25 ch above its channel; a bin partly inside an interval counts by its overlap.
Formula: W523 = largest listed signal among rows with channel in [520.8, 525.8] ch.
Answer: 58.3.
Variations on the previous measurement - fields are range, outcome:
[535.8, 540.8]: 52.75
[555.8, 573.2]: 61.2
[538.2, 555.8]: 62.47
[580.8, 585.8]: 56.26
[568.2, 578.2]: 56.12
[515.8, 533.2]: 61.18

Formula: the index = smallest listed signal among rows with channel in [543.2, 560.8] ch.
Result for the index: 54.2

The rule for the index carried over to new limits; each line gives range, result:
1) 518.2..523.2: 54.32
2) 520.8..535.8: 55.22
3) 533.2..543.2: 52.08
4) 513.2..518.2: 55.78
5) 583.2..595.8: 55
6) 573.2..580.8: 55.54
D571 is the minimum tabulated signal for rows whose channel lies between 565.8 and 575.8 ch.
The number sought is 52.84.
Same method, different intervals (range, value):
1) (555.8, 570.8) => 50.95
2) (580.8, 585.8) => 52.46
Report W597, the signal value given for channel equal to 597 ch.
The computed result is 54.39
